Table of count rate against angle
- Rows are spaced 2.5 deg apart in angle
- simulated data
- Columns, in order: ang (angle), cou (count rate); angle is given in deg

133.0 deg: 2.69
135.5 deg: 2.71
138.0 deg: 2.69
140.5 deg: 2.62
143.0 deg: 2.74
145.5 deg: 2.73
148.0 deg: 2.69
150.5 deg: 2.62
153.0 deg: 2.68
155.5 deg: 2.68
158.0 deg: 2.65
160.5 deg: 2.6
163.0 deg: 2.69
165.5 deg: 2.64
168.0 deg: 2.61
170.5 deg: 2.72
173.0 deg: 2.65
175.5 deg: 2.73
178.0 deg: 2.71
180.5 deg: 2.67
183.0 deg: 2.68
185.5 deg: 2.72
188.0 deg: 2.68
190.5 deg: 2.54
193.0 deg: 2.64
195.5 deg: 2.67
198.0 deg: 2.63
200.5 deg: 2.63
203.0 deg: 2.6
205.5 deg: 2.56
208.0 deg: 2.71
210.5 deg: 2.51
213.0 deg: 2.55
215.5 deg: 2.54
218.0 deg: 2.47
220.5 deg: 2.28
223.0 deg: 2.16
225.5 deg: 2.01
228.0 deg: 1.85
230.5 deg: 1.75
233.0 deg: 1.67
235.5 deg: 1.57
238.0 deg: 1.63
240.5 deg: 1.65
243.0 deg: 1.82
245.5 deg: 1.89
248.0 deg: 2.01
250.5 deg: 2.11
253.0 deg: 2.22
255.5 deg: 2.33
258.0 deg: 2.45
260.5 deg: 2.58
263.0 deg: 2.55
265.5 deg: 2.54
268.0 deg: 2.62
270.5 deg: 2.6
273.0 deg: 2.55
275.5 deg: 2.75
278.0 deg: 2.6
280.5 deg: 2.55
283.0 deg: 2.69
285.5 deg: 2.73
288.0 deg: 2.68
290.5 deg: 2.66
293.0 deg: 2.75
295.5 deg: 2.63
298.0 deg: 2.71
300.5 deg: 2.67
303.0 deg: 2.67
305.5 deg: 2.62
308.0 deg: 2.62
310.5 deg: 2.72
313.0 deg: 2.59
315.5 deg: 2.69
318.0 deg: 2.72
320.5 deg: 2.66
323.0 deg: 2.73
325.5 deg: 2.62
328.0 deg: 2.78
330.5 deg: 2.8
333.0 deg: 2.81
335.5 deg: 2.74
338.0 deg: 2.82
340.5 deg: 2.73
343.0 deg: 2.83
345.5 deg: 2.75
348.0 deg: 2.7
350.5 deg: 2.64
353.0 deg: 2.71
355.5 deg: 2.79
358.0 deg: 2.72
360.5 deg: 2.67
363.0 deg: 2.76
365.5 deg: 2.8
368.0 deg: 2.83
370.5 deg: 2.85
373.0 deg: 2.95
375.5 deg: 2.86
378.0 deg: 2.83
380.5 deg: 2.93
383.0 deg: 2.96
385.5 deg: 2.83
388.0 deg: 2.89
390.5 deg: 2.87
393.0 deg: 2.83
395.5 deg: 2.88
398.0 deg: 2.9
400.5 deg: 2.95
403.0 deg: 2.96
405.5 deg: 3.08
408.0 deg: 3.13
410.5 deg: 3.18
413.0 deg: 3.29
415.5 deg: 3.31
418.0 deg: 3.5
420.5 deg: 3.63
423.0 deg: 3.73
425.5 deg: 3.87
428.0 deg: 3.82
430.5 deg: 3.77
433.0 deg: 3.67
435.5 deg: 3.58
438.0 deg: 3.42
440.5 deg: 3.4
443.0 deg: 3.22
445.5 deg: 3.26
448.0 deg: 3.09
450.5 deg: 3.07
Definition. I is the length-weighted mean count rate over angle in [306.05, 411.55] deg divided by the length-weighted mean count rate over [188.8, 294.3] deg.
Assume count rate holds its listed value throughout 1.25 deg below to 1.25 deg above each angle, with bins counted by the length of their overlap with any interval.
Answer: 1.19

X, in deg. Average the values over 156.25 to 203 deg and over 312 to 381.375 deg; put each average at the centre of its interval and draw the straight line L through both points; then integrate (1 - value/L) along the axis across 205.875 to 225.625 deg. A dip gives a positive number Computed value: 1.82 deg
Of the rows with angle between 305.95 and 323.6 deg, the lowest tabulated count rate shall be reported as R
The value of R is 2.59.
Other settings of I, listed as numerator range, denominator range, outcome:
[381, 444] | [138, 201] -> 1.22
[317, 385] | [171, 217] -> 1.05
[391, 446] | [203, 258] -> 1.56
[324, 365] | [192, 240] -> 1.21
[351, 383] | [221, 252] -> 1.51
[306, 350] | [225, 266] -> 1.34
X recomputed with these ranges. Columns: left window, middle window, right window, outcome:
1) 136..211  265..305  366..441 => 3.6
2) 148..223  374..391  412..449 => 2.3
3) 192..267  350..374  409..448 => 2.4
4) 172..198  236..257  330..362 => 5.8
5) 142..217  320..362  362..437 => 3.9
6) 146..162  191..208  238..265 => -1.4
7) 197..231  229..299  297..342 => 6.0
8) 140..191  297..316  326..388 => 0.7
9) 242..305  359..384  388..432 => 1.7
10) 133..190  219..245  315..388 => 8.3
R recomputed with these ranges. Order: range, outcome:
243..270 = 1.82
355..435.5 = 2.67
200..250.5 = 1.57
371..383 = 2.83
